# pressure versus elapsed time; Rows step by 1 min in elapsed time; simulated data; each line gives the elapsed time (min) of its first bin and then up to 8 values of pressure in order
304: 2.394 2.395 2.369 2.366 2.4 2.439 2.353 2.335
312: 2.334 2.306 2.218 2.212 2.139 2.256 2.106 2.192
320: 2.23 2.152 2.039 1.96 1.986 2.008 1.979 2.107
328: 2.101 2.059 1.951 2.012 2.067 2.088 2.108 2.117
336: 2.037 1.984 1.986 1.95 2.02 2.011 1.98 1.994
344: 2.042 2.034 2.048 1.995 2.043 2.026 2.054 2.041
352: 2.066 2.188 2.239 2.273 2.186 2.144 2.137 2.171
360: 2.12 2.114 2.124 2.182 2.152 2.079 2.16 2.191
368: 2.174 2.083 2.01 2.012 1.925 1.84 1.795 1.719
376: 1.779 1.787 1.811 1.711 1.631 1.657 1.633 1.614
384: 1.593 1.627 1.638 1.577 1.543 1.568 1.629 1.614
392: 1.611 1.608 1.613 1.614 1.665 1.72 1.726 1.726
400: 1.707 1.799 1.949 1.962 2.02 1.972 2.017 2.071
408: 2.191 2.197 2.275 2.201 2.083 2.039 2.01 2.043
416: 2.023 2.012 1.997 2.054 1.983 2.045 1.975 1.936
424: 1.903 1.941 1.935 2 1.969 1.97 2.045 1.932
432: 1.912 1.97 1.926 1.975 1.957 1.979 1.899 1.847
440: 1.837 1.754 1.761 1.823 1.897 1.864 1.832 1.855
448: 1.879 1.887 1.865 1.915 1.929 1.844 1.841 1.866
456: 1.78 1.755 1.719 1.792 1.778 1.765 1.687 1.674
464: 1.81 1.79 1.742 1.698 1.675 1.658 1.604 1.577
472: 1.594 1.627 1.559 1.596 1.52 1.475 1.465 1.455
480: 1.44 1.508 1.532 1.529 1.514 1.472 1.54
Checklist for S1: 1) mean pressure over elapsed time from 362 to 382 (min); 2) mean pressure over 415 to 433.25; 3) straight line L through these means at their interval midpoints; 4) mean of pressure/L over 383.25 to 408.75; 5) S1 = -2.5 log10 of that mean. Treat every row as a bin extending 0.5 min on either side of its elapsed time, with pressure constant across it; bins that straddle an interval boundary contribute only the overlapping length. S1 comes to 0.12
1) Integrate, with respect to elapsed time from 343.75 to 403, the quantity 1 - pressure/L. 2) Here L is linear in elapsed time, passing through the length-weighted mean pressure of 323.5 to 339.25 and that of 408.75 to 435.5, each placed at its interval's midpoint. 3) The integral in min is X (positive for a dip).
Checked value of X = 3.9 min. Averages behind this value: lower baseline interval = 2.04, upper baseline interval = 2.01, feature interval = 1.89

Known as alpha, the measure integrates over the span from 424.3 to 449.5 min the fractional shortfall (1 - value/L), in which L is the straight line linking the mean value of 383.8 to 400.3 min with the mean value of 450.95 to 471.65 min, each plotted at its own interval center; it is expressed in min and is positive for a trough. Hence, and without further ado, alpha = -2.9 min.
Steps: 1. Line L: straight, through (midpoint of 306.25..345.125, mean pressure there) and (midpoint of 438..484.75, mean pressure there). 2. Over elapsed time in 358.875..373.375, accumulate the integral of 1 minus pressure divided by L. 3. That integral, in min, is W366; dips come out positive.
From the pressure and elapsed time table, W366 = -0.6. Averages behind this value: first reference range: 2.12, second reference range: 1.71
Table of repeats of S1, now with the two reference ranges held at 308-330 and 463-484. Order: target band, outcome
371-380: 0.09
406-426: -0.14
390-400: 0.14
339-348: 0.03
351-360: -0.07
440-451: -0.09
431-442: -0.10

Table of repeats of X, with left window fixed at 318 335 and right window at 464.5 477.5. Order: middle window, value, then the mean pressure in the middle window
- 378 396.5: 2.53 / 1.62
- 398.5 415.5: -1.83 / 2.02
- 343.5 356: -0.60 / 2.09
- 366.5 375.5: -0.19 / 1.97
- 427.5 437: -1.20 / 1.96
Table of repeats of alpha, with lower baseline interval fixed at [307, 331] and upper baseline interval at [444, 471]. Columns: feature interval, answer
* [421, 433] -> -0.58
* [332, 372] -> -0.14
